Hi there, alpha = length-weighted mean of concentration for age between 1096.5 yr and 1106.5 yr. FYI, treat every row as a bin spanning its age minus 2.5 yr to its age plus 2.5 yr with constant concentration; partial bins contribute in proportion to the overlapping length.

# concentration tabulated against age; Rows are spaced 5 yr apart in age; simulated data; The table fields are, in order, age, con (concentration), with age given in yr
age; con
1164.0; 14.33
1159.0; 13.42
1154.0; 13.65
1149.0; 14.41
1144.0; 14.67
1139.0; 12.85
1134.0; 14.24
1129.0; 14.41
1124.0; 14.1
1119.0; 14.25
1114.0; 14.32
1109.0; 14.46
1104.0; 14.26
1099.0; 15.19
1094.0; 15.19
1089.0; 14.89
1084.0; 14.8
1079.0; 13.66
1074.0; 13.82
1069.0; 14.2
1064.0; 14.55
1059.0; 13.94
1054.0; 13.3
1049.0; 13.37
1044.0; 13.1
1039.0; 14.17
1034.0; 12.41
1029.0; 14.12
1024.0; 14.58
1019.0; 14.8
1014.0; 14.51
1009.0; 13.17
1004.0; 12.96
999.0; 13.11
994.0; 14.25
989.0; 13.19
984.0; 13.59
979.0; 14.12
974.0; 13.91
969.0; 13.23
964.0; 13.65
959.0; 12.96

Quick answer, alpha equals 14.7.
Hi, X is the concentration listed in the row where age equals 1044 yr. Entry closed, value 13.1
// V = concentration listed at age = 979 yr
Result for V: 14.12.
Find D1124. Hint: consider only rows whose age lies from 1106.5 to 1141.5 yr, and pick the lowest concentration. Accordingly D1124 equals 12.85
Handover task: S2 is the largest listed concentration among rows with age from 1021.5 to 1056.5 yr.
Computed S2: 14.58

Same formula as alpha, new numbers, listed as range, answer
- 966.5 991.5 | 13.6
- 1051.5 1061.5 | 13.6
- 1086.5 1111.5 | 14.8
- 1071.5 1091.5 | 14.3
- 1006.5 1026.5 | 14.3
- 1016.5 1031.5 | 14.5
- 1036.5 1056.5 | 13.5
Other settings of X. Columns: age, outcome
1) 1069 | 14.2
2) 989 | 13.19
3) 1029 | 14.12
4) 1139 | 12.85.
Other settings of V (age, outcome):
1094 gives 15.19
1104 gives 14.26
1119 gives 14.25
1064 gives 14.55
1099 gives 15.19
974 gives 13.91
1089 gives 14.89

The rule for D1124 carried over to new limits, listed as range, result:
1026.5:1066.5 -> 12.41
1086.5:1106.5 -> 14.26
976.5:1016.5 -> 12.96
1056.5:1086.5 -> 13.66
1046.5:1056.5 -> 13.3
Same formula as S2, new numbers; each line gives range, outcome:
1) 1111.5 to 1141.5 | 14.41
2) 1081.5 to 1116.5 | 15.19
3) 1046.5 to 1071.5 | 14.55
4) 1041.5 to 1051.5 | 13.37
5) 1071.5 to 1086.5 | 14.8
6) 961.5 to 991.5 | 14.12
